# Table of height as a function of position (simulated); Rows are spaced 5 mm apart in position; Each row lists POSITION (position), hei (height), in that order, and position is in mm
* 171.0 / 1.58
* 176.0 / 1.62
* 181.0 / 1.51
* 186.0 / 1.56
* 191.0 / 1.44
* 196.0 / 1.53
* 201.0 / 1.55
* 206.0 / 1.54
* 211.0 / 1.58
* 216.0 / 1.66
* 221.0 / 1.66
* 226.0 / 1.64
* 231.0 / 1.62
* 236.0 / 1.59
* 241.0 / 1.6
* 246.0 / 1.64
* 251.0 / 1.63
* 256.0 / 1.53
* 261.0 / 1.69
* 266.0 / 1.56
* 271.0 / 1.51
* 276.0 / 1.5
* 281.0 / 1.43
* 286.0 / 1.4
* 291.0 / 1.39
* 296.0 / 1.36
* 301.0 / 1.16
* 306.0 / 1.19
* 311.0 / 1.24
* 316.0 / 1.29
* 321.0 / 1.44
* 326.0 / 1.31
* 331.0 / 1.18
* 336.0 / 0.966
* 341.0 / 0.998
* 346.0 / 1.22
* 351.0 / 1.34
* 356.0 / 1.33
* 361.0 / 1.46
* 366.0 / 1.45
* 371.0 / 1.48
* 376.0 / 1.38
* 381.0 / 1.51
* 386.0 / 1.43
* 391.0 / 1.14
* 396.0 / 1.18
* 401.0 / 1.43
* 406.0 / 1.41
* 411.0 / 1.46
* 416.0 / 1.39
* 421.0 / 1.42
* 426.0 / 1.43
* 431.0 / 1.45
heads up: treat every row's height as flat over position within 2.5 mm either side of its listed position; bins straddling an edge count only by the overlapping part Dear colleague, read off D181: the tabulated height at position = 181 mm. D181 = 1.51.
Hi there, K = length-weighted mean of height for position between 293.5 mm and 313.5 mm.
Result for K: 1.24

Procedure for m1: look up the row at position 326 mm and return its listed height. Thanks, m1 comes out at 1.31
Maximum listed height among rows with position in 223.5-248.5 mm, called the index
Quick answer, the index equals 1.64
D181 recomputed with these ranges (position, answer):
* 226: 1.64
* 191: 1.44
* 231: 1.62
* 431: 1.45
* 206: 1.54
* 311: 1.24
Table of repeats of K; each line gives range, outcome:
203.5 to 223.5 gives 1.61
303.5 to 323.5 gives 1.29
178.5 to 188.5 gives 1.54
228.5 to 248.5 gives 1.61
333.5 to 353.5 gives 1.13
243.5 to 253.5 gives 1.63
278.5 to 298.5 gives 1.4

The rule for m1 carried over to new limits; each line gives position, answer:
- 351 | 1.34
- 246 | 1.64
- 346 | 1.22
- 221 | 1.66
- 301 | 1.16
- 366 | 1.45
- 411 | 1.46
